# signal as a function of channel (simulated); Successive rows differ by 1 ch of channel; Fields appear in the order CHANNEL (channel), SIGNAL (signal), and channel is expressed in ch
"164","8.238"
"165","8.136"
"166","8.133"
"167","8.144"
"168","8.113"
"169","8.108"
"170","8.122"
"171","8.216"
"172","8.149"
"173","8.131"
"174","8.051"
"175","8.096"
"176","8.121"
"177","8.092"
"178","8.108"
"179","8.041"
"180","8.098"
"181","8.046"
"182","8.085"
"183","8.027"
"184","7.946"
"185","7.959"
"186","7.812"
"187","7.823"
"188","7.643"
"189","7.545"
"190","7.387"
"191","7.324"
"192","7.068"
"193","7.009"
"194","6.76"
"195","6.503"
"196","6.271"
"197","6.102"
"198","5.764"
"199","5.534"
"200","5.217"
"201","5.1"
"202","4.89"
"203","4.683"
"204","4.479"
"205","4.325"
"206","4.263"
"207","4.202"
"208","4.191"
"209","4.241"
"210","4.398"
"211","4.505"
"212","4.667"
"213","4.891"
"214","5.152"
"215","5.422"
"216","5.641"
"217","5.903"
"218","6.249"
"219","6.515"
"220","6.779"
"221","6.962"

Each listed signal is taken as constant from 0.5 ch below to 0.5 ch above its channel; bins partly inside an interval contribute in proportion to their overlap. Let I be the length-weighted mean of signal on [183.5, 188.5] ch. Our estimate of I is 7.84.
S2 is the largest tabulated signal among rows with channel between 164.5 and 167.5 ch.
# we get 8.144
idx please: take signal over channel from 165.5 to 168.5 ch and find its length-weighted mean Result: 8.13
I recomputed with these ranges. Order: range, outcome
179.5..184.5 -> 8.04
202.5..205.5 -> 4.5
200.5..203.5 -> 4.89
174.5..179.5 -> 8.09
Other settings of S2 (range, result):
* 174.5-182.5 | 8.121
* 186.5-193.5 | 7.823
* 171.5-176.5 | 8.149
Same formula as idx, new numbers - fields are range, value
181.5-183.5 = 8.06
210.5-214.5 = 4.8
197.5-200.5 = 5.5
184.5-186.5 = 7.89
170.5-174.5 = 8.14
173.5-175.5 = 8.07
